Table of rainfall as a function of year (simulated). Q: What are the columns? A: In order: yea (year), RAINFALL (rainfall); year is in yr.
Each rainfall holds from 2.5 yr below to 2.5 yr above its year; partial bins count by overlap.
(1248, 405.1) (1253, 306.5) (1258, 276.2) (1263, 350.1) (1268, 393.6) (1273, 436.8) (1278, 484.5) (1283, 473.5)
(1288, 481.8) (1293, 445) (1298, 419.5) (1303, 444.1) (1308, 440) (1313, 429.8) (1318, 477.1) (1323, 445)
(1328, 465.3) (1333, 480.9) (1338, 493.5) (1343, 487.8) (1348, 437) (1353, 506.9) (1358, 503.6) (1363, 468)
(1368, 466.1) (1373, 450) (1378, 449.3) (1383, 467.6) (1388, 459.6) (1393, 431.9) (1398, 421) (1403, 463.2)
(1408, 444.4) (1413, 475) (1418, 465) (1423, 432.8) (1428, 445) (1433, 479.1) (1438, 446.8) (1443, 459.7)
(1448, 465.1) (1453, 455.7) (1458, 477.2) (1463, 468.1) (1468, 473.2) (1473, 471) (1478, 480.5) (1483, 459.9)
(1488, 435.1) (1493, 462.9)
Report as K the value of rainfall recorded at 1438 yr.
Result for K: 446.8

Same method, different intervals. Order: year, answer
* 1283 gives 473.5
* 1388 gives 459.6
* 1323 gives 445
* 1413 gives 475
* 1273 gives 436.8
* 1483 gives 459.9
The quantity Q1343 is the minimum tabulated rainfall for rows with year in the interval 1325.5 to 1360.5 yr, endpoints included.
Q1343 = 437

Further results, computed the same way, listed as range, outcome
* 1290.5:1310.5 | 419.5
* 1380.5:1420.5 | 421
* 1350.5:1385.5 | 449.3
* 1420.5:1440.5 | 432.8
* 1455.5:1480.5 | 468.1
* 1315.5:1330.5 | 445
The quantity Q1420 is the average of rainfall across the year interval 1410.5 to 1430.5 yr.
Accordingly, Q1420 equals 454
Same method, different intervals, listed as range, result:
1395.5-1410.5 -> 443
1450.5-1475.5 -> 469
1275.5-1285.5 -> 479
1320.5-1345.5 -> 474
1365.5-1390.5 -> 459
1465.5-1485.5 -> 471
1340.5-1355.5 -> 477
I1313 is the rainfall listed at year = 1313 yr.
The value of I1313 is 429.8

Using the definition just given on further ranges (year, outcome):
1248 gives 405.1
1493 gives 462.9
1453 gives 455.7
